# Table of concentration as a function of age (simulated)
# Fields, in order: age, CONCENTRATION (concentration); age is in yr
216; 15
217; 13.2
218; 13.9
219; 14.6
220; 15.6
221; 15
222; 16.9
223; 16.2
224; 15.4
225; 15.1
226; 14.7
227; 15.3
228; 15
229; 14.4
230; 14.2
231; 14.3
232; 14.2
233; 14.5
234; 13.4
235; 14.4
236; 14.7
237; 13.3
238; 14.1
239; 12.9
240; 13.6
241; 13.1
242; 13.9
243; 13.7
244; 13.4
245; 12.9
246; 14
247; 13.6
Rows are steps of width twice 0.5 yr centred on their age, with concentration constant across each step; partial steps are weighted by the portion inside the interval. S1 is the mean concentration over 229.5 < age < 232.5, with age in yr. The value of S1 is 14.2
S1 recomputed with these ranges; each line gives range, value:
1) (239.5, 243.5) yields 13.6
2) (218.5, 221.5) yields 15.1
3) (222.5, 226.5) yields 15.4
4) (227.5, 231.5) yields 14.5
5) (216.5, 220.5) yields 14.3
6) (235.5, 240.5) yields 13.7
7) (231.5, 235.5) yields 14.1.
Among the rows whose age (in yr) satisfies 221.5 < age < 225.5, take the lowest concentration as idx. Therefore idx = 15.1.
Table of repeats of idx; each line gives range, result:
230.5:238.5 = 13.3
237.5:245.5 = 12.9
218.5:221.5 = 14.6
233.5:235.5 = 13.4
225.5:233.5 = 14.2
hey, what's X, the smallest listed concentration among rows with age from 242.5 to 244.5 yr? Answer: 13.4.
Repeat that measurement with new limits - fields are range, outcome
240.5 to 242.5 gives 13.1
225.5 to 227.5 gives 14.7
